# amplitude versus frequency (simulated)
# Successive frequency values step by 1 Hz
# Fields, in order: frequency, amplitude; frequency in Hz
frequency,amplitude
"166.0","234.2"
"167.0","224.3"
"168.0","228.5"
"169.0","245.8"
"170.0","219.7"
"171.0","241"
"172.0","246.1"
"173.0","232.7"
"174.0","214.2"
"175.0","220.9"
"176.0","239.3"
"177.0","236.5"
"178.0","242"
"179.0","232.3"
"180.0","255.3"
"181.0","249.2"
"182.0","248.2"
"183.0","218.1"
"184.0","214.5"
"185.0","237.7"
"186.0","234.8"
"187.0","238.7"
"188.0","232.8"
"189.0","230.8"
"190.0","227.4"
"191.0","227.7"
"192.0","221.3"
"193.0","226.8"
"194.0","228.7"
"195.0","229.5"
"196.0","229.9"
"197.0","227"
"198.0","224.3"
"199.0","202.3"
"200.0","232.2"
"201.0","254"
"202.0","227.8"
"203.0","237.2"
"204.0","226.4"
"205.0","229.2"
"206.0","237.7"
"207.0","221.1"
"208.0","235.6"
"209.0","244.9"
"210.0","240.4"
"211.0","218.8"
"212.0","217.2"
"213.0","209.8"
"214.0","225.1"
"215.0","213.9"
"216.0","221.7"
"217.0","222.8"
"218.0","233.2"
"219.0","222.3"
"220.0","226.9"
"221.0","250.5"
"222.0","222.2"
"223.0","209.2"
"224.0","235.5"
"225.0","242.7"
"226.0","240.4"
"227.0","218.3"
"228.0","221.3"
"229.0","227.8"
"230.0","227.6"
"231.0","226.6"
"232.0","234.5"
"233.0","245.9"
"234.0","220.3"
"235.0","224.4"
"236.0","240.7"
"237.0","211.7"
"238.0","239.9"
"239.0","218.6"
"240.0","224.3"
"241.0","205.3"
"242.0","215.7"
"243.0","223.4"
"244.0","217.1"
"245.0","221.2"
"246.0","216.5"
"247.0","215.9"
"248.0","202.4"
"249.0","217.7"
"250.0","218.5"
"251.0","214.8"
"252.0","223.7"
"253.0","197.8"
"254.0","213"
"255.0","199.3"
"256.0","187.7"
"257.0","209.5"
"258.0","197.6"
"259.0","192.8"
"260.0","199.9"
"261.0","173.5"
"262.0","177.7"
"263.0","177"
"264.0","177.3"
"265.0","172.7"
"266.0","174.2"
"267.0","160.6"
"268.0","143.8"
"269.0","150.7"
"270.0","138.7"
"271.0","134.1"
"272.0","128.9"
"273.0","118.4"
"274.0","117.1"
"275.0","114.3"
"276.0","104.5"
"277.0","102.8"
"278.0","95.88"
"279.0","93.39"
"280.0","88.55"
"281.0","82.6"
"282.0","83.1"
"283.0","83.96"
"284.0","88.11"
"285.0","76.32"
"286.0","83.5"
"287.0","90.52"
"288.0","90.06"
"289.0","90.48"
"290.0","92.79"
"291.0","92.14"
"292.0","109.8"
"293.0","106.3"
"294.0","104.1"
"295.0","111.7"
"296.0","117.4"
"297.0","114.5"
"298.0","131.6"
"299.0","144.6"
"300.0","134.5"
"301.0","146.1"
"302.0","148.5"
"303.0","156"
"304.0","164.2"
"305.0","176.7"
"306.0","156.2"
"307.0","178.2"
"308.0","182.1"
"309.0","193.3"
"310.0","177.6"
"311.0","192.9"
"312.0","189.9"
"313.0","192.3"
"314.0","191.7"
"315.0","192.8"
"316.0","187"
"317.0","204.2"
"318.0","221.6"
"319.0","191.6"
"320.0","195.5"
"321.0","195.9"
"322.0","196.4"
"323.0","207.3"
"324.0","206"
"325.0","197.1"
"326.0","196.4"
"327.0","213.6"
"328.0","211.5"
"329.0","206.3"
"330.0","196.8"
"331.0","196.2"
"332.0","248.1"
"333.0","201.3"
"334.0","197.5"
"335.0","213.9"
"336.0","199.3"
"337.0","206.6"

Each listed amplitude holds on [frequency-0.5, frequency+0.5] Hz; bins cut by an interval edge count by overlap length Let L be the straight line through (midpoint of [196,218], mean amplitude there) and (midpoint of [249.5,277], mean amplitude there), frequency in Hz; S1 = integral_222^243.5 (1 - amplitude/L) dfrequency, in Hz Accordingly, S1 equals -2.72 Hz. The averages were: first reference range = 227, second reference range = 170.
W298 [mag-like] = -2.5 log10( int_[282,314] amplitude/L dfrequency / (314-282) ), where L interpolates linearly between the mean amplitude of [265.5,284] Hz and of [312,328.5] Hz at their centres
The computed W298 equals 0.22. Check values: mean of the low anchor 117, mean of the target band 133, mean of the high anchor 200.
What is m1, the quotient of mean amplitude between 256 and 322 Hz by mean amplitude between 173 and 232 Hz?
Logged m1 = 0.63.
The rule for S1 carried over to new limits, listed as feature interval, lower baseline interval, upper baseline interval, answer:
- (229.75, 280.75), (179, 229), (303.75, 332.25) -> 7.2 Hz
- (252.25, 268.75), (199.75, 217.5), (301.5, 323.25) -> 1.8 Hz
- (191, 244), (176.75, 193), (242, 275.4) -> -4.0 Hz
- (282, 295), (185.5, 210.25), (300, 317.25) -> 6.5 Hz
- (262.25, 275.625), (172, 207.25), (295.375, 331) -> 3.5 Hz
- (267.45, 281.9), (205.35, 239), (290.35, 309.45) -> 4.7 Hz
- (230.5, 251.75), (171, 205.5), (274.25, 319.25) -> -4.3 Hz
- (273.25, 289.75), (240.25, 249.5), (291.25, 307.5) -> 7.1 Hz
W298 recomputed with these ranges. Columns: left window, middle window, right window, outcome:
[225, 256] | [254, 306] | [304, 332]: 0.48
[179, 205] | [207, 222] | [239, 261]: -0.02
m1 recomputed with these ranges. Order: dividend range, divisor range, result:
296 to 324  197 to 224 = 0.77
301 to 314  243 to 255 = 0.82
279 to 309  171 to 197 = 0.51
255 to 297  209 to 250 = 0.57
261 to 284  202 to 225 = 0.56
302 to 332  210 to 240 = 0.85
